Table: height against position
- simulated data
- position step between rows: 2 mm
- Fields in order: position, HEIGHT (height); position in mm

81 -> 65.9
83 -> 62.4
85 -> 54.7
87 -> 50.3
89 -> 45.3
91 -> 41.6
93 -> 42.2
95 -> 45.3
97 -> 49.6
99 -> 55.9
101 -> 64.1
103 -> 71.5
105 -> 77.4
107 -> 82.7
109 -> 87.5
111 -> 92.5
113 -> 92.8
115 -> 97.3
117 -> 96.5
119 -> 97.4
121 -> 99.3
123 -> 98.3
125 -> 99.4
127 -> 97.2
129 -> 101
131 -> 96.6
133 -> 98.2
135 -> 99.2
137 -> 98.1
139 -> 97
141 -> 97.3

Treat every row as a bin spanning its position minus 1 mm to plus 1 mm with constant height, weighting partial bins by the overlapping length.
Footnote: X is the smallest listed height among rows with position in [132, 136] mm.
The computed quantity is 98.2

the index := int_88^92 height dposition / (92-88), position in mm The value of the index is 43.5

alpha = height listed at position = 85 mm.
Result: 54.7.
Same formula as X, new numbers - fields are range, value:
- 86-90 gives 45.3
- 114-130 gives 96.5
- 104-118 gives 77.4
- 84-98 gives 41.6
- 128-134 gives 96.6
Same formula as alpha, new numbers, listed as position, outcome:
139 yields 97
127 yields 97.2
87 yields 50.3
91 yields 41.6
